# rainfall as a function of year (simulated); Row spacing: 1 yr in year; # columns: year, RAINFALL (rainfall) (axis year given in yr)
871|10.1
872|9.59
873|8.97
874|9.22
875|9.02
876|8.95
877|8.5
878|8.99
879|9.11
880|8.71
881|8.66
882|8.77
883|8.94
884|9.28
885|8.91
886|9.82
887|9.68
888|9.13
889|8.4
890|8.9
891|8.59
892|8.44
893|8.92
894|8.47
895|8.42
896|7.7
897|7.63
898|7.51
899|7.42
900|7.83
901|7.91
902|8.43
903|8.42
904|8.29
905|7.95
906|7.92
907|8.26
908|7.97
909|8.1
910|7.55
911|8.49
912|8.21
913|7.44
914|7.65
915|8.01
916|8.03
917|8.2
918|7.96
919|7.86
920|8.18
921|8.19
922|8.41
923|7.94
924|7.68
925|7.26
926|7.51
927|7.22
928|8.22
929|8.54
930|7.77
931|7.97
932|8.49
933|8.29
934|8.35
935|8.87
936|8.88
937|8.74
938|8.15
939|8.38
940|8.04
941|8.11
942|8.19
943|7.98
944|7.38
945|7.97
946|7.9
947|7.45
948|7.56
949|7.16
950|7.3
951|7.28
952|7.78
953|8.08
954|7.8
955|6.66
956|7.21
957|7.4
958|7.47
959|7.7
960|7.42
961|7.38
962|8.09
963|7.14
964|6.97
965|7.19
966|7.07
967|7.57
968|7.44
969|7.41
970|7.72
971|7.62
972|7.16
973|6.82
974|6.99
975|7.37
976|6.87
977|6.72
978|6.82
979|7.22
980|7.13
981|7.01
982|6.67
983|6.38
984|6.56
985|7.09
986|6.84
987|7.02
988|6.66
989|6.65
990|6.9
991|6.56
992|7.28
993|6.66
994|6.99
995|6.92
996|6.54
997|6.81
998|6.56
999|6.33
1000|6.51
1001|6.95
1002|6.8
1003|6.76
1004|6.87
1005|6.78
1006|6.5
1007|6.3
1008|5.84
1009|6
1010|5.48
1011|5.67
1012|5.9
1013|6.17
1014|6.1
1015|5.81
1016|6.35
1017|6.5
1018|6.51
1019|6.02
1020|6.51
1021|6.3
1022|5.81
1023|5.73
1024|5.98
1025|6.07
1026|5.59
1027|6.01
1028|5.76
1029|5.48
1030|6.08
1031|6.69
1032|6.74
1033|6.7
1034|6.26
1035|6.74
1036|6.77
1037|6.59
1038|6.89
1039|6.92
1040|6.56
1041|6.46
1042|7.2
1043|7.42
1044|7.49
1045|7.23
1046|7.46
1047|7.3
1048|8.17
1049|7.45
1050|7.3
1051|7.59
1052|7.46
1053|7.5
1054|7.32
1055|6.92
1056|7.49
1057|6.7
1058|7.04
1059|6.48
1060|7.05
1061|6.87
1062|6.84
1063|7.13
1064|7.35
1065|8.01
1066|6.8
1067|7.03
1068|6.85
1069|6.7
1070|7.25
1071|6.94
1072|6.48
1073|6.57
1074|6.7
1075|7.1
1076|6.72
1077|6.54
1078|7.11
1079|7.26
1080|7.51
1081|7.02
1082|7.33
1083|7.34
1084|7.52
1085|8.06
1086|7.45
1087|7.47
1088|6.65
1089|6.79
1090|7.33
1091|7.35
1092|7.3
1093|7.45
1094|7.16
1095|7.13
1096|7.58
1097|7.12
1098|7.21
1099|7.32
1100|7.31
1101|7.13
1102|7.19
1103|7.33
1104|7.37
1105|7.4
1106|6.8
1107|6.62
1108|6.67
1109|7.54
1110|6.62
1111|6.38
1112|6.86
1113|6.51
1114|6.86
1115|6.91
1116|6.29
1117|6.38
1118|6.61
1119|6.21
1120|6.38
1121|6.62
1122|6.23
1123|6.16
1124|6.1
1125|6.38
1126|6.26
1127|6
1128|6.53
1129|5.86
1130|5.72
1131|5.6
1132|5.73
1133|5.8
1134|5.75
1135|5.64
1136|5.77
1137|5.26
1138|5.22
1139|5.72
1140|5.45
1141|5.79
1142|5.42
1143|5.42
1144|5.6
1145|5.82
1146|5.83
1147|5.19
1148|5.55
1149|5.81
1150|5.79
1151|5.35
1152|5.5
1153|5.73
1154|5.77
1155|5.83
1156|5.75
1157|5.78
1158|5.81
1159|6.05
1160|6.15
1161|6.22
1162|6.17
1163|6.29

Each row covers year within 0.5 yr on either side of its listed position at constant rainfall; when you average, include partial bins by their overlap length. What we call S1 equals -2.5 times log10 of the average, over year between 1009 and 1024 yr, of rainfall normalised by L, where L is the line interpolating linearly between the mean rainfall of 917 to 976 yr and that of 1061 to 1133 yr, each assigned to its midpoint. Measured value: 0.21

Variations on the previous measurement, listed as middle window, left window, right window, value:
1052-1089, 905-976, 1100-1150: -0.07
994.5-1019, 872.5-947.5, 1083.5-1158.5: 0.17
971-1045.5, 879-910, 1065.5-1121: 0.16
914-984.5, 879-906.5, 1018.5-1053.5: 0.02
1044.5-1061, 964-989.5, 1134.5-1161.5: -0.13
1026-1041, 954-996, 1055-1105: 0.11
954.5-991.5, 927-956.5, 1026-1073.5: 0.08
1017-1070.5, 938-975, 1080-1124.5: 0.06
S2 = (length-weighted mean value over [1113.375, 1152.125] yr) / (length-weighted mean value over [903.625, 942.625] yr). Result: 0.7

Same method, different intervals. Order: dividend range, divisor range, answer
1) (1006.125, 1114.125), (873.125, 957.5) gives 0.84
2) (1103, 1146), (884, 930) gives 0.76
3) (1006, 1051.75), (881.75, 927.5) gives 0.79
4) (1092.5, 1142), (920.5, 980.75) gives 0.85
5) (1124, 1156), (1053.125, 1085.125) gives 0.81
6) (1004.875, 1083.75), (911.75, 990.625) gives 0.89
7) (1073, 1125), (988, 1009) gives 1.05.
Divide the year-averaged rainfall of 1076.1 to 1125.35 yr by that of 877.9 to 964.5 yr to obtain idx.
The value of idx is 0.86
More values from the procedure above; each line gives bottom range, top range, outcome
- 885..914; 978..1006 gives 0.82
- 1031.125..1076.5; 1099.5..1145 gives 0.89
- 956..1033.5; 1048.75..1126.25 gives 1.05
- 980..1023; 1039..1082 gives 1.09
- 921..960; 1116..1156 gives 0.74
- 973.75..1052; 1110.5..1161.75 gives 0.90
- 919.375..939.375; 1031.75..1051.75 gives 0.87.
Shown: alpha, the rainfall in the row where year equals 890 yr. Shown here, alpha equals 8.9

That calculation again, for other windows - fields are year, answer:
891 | 8.59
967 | 7.57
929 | 8.54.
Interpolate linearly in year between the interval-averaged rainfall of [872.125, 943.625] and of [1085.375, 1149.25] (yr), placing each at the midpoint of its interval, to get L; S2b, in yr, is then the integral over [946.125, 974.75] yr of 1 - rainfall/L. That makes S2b 1.7 yr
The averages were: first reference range 8.33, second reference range 6.46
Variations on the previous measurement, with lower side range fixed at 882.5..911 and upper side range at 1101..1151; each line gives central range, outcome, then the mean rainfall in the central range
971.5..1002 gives 2.8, 6.83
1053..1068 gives -0.6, 7.08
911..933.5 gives 0.5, 7.97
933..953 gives -0.1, 7.98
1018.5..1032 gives 2.1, 6.03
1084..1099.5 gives -1.9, 7.3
